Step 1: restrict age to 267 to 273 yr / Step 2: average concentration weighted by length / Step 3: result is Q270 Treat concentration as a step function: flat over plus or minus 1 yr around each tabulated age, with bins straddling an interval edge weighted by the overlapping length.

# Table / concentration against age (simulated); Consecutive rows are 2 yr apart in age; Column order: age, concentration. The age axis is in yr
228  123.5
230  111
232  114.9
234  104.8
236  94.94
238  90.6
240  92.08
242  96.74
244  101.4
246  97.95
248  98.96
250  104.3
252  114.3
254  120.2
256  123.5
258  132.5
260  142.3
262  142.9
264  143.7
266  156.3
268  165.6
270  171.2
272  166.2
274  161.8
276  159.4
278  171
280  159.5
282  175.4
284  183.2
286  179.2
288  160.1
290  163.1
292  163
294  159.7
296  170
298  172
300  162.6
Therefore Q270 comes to 168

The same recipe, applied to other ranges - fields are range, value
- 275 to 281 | 163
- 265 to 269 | 161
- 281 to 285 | 179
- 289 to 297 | 164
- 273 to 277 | 161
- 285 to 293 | 166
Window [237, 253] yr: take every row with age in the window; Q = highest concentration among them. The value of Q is 114.3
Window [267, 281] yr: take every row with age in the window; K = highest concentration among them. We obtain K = 171.2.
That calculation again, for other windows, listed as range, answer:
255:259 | 132.5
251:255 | 120.2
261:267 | 156.3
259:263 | 142.9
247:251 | 104.3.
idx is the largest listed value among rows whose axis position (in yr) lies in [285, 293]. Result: 179.2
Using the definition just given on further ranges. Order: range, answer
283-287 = 183.2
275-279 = 171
